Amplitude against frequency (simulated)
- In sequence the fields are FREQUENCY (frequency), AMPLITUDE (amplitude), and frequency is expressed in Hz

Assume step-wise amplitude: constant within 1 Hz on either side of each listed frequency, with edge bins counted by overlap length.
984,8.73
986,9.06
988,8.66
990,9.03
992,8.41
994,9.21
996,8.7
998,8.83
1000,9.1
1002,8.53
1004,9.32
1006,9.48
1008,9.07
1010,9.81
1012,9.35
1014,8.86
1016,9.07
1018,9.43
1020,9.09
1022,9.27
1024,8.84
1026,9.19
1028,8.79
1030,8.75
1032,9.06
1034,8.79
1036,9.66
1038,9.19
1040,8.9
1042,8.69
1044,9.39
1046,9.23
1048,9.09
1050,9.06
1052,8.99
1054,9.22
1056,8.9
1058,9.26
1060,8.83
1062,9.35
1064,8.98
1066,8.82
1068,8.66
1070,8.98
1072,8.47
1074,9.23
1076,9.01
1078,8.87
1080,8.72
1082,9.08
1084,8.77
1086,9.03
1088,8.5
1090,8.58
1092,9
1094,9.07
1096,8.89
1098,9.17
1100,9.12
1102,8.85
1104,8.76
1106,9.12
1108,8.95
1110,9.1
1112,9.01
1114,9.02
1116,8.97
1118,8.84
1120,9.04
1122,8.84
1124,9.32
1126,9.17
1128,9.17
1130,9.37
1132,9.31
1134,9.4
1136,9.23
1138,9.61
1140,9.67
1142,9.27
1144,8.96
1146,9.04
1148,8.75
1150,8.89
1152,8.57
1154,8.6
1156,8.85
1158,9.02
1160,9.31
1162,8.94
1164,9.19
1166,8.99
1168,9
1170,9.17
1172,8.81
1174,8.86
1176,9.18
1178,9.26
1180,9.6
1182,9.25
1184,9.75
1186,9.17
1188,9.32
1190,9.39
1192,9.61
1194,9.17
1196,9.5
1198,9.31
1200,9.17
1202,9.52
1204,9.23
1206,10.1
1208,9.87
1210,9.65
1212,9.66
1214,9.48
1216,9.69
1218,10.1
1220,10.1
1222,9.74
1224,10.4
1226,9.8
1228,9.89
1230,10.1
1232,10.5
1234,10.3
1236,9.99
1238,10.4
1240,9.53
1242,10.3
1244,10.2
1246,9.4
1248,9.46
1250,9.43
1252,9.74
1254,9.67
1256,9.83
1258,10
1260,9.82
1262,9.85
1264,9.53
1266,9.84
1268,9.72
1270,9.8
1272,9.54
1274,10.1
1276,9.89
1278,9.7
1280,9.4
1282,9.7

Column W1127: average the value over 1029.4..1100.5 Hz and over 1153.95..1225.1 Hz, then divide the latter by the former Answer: 1.05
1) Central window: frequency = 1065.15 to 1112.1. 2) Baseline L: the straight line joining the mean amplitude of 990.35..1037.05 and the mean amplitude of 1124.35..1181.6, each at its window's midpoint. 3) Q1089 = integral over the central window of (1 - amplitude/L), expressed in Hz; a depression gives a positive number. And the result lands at 1.0 Hz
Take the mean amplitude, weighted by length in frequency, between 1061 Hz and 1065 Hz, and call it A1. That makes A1 9.16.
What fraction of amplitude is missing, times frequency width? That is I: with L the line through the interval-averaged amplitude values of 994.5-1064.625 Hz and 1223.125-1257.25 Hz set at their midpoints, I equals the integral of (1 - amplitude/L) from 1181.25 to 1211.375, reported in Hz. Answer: 0.9 Hz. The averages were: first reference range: 9.09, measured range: 9.47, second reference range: 9.94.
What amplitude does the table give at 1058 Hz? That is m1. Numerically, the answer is 9.26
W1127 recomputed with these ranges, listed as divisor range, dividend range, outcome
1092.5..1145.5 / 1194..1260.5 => 1.07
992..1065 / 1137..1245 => 1.04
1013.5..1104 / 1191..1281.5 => 1.09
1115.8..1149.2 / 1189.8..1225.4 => 1.05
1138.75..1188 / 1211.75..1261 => 1.09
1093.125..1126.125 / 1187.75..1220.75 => 1.06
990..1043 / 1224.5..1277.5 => 1.09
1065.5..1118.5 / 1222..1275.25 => 1.11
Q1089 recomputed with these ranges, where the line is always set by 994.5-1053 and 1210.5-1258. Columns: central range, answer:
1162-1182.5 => 1.15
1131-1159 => 1.38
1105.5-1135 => 1.10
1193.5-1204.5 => 0.49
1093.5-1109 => 0.66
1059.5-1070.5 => 0.37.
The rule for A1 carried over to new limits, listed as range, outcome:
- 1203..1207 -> 9.66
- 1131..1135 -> 9.36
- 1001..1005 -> 8.93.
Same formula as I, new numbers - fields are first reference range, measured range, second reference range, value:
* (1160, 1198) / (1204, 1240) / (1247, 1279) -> -1.7 Hz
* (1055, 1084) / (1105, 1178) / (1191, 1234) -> 2.1 Hz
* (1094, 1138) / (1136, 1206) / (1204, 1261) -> 2.1 Hz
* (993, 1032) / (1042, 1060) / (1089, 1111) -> -0.1 Hz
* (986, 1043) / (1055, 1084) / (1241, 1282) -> 0.8 Hz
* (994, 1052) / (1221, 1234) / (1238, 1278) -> -0.5 Hz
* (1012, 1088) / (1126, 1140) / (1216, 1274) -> 0.0 Hz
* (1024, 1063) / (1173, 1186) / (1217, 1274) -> 0.4 Hz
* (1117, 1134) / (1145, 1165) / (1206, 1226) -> 1.0 Hz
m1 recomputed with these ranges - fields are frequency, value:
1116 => 8.97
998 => 8.83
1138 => 9.61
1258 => 10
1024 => 8.84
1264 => 9.53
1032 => 9.06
